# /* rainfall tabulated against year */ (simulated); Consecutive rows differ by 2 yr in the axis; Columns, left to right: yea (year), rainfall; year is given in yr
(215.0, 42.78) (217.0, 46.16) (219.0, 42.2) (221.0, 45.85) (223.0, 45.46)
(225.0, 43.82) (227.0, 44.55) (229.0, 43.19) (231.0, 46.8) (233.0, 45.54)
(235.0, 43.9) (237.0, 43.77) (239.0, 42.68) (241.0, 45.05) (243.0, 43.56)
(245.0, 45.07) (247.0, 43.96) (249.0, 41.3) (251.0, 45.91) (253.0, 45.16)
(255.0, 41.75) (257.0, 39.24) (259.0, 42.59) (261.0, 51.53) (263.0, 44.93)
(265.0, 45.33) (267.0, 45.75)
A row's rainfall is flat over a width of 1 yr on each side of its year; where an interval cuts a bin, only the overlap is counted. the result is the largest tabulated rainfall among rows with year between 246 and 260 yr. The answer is 45.91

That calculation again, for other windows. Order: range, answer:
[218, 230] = 45.85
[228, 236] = 46.8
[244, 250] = 45.07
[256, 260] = 42.59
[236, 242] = 45.05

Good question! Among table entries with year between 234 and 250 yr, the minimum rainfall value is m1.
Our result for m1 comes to 41.3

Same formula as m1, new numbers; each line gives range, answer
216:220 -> 42.2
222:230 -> 43.19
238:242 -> 42.68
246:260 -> 39.24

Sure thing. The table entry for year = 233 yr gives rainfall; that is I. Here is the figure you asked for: 45.54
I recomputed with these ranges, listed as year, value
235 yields 43.9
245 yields 45.07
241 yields 45.05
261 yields 51.53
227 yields 44.55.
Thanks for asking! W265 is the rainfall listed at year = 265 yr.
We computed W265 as 45.33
